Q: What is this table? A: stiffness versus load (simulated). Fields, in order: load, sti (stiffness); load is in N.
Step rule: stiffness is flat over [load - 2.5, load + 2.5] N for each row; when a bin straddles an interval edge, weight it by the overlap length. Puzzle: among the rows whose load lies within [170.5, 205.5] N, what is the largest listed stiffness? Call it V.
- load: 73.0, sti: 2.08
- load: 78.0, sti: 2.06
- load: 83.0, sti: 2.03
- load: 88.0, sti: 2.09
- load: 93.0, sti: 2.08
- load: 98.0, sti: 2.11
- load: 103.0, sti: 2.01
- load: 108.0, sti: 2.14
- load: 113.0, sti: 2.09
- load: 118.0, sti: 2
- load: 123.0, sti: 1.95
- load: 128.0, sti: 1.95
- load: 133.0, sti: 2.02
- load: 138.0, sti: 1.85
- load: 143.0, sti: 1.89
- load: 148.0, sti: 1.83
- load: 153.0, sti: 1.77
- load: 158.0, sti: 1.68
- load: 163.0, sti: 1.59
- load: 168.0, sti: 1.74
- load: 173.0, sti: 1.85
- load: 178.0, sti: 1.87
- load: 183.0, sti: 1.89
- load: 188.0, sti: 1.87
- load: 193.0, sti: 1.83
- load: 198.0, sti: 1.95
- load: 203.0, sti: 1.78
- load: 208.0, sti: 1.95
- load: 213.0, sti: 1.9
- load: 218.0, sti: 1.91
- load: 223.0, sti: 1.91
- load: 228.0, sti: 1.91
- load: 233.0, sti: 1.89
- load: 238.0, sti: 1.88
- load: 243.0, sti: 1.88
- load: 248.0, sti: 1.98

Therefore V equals 1.95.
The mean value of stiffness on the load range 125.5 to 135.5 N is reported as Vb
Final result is 1.99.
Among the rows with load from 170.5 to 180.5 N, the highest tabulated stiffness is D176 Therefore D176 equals 1.87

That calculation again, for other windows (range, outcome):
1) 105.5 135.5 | 2.14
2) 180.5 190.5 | 1.89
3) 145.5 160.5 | 1.83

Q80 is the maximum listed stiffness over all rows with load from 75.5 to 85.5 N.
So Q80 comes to 2.06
